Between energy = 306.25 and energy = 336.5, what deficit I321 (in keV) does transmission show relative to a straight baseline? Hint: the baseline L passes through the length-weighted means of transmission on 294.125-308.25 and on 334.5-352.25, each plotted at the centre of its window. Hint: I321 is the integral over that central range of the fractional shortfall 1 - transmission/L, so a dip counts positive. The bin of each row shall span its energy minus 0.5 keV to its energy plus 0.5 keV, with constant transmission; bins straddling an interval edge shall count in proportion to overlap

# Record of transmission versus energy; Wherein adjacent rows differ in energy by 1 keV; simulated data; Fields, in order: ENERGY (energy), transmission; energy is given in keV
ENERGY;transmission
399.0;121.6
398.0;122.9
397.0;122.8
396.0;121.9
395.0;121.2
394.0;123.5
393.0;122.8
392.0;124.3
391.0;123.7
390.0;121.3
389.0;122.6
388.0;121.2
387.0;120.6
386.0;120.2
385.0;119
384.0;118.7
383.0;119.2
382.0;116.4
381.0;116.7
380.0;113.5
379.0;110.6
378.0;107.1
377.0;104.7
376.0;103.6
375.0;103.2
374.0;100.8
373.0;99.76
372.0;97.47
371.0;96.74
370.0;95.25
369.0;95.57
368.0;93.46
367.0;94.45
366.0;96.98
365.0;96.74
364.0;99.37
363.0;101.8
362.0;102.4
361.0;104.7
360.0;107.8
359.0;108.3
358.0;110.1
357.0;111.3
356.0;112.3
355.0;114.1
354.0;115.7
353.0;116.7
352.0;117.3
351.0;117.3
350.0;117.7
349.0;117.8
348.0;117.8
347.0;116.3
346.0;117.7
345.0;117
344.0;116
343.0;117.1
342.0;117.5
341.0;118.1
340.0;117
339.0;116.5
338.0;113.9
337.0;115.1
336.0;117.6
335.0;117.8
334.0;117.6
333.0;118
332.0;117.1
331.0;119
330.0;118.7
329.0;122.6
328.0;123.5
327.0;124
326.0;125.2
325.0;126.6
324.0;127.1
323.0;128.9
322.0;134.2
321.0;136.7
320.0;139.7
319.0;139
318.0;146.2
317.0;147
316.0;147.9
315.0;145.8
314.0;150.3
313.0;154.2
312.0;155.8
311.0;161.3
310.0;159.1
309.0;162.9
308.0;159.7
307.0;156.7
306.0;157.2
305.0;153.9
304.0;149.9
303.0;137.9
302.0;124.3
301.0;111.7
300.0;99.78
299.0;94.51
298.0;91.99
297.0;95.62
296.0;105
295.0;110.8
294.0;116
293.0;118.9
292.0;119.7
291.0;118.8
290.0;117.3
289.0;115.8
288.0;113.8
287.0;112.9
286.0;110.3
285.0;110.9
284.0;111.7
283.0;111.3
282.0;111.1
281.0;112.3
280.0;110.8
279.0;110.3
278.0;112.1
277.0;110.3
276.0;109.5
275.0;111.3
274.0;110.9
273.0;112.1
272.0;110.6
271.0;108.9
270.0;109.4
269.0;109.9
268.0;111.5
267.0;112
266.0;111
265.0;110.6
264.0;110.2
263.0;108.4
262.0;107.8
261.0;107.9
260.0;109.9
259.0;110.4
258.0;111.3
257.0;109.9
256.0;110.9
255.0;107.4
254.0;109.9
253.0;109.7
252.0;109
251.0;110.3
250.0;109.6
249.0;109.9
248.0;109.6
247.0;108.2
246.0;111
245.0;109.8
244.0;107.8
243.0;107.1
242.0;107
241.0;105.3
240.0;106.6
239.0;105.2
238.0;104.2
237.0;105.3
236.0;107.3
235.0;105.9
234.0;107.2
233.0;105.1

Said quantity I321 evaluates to -4.0 keV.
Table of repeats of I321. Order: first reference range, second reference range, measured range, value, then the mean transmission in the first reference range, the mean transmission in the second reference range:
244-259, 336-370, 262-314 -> -4.9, 110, 111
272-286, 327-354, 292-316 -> -4.2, 111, 118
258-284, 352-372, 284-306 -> -1.6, 110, 104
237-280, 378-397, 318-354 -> -1.9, 109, 120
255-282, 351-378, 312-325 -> -4.2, 110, 104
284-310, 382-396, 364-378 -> 2.6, 123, 121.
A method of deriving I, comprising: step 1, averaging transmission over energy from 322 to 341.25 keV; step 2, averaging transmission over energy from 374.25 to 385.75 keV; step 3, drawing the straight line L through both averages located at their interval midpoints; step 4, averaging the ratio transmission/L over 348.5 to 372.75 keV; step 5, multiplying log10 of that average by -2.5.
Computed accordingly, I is 0.095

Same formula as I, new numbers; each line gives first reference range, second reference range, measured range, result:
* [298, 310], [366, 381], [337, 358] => -0.02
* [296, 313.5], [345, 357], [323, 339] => 0.04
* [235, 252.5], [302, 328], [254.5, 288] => 0.10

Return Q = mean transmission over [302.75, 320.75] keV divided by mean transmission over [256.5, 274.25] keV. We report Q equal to 1.4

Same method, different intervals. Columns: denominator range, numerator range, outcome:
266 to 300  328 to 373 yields 1.01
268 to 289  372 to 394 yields 1.03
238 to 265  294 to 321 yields 1.25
